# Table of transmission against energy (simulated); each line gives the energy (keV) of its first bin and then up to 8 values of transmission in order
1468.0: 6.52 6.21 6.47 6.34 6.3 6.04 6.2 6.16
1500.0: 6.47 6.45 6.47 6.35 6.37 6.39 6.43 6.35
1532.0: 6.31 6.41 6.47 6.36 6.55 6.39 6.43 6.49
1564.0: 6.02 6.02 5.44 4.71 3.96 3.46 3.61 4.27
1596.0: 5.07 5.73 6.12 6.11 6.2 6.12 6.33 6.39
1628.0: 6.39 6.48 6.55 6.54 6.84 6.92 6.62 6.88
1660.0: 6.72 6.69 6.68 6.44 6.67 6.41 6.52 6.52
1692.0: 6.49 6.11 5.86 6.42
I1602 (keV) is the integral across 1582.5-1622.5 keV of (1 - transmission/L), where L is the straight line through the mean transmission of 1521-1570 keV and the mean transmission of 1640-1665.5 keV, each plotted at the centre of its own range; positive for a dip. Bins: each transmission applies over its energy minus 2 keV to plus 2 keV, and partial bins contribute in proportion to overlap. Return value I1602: 7.5 keV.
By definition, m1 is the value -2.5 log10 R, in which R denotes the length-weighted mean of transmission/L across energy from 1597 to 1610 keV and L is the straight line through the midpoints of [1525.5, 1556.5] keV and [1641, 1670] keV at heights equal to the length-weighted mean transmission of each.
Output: 0.12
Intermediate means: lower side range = 6.41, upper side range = 6.76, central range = 5.92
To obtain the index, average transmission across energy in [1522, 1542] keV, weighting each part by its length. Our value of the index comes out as 6.39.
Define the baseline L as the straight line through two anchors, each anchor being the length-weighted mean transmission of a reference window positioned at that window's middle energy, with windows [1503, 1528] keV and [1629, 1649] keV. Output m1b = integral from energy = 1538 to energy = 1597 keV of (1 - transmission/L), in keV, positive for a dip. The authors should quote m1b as 9.8 keV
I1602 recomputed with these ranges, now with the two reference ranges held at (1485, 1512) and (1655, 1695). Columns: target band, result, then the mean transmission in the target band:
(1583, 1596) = 4.9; 4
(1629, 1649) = -0.3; 6.64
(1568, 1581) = 3.0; 4.96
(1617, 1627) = 0.2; 6.34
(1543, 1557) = -0.1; 6.44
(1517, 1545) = -0.2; 6.39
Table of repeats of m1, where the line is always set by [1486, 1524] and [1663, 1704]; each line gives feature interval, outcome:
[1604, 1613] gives 0.04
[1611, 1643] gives 0.00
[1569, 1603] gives 0.35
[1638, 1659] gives -0.06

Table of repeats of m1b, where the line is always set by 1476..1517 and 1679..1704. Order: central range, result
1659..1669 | -0.59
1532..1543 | -0.15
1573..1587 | 4.89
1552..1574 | 0.74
